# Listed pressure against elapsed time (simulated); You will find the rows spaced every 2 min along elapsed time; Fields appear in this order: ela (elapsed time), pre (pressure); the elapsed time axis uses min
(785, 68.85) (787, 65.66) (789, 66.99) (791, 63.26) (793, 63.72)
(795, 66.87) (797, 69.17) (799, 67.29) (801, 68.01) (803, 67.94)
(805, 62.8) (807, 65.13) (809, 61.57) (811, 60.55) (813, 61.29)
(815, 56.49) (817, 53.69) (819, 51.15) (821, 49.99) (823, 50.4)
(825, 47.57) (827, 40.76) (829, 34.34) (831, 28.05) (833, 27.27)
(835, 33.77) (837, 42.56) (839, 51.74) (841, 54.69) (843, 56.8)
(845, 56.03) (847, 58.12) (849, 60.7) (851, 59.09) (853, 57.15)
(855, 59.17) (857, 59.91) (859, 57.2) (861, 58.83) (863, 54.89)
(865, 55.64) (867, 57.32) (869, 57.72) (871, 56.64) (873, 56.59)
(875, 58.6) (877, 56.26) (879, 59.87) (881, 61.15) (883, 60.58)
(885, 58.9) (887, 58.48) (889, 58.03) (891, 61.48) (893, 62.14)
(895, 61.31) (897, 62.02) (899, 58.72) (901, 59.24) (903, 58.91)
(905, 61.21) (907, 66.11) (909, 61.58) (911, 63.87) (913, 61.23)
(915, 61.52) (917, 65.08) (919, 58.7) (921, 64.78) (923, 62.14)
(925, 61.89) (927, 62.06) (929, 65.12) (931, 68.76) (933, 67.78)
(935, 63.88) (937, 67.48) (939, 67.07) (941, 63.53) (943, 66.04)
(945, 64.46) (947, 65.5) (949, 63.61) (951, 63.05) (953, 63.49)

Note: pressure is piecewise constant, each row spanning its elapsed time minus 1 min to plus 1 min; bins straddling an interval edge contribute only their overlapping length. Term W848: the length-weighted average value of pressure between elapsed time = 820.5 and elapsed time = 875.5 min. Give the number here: 51.4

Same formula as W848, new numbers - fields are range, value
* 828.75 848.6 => 45.2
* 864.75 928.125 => 60.4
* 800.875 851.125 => 51.9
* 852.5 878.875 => 57.5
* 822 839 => 38.9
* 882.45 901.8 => 60.1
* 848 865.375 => 58.2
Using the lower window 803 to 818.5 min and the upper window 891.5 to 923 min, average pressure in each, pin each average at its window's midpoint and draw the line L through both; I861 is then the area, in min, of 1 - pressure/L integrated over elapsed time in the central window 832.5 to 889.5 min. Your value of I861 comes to 5.2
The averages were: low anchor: 60.4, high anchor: 61.8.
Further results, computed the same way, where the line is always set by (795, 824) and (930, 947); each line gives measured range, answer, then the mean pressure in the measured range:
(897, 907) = 0.6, 60.4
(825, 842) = 6.1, 39.6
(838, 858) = 1.6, 57.3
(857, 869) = 1.1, 57.1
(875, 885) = 0.7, 59.3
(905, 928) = 0.9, 62.6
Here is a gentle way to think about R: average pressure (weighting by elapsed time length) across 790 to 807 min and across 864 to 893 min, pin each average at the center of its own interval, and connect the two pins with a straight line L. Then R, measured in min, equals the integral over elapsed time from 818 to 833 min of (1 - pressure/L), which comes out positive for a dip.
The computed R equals 5.1 min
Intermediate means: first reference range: 66.1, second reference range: 58.5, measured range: 42.1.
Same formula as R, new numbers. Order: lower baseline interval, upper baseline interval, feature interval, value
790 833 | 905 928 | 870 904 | 0.8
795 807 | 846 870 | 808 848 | 8.8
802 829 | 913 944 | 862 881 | 0.8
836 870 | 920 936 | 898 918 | 0.2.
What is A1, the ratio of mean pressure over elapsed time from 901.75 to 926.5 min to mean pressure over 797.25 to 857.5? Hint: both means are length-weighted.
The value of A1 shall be 1.2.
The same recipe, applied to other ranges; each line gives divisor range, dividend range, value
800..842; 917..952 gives 1.27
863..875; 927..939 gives 1.17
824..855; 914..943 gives 1.35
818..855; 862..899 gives 1.22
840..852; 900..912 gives 1.07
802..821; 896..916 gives 1.03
